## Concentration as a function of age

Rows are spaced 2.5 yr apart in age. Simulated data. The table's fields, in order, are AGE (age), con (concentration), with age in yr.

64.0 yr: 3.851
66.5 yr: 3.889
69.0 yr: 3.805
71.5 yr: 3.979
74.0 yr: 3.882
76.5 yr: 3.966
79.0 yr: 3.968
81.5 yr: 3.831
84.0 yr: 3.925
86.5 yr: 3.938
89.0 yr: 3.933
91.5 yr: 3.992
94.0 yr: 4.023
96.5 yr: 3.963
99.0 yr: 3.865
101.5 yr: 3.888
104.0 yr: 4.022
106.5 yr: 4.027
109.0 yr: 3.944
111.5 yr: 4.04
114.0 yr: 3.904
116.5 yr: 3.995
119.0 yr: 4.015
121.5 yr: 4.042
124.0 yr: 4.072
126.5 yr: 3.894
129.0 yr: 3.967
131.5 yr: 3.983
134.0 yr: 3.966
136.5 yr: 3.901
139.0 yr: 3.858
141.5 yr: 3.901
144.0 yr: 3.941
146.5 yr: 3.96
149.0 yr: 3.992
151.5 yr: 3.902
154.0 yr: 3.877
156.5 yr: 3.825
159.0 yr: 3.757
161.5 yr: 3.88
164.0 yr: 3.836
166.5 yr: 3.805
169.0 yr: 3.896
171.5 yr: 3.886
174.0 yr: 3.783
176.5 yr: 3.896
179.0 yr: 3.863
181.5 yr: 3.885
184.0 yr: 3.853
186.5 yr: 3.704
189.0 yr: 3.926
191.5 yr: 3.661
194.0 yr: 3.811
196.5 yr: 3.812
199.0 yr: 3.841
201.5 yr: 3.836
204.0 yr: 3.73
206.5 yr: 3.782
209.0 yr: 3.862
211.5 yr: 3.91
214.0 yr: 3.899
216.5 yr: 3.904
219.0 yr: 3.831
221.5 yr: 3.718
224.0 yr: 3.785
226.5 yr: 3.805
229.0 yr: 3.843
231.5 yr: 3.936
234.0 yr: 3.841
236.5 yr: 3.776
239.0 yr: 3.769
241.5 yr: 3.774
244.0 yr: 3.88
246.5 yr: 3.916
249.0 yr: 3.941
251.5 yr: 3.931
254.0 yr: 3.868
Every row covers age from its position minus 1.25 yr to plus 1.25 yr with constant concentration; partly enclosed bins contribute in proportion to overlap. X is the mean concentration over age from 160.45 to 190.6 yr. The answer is 3.85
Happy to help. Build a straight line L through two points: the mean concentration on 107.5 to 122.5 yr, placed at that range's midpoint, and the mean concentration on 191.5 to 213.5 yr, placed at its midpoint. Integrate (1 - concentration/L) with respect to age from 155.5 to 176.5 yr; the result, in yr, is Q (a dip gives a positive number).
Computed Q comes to 0.3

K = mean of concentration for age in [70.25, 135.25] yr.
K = 3.96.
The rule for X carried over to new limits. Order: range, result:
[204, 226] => 3.83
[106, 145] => 3.96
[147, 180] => 3.86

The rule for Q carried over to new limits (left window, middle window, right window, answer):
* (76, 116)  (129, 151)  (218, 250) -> -0.1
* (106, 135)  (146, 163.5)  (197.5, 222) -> 0.2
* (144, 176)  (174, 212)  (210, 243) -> 0.3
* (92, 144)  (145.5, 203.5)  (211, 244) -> 0.7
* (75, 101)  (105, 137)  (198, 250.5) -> -0.6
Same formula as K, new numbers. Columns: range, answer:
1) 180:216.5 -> 3.83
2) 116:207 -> 3.88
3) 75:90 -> 3.93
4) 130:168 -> 3.89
